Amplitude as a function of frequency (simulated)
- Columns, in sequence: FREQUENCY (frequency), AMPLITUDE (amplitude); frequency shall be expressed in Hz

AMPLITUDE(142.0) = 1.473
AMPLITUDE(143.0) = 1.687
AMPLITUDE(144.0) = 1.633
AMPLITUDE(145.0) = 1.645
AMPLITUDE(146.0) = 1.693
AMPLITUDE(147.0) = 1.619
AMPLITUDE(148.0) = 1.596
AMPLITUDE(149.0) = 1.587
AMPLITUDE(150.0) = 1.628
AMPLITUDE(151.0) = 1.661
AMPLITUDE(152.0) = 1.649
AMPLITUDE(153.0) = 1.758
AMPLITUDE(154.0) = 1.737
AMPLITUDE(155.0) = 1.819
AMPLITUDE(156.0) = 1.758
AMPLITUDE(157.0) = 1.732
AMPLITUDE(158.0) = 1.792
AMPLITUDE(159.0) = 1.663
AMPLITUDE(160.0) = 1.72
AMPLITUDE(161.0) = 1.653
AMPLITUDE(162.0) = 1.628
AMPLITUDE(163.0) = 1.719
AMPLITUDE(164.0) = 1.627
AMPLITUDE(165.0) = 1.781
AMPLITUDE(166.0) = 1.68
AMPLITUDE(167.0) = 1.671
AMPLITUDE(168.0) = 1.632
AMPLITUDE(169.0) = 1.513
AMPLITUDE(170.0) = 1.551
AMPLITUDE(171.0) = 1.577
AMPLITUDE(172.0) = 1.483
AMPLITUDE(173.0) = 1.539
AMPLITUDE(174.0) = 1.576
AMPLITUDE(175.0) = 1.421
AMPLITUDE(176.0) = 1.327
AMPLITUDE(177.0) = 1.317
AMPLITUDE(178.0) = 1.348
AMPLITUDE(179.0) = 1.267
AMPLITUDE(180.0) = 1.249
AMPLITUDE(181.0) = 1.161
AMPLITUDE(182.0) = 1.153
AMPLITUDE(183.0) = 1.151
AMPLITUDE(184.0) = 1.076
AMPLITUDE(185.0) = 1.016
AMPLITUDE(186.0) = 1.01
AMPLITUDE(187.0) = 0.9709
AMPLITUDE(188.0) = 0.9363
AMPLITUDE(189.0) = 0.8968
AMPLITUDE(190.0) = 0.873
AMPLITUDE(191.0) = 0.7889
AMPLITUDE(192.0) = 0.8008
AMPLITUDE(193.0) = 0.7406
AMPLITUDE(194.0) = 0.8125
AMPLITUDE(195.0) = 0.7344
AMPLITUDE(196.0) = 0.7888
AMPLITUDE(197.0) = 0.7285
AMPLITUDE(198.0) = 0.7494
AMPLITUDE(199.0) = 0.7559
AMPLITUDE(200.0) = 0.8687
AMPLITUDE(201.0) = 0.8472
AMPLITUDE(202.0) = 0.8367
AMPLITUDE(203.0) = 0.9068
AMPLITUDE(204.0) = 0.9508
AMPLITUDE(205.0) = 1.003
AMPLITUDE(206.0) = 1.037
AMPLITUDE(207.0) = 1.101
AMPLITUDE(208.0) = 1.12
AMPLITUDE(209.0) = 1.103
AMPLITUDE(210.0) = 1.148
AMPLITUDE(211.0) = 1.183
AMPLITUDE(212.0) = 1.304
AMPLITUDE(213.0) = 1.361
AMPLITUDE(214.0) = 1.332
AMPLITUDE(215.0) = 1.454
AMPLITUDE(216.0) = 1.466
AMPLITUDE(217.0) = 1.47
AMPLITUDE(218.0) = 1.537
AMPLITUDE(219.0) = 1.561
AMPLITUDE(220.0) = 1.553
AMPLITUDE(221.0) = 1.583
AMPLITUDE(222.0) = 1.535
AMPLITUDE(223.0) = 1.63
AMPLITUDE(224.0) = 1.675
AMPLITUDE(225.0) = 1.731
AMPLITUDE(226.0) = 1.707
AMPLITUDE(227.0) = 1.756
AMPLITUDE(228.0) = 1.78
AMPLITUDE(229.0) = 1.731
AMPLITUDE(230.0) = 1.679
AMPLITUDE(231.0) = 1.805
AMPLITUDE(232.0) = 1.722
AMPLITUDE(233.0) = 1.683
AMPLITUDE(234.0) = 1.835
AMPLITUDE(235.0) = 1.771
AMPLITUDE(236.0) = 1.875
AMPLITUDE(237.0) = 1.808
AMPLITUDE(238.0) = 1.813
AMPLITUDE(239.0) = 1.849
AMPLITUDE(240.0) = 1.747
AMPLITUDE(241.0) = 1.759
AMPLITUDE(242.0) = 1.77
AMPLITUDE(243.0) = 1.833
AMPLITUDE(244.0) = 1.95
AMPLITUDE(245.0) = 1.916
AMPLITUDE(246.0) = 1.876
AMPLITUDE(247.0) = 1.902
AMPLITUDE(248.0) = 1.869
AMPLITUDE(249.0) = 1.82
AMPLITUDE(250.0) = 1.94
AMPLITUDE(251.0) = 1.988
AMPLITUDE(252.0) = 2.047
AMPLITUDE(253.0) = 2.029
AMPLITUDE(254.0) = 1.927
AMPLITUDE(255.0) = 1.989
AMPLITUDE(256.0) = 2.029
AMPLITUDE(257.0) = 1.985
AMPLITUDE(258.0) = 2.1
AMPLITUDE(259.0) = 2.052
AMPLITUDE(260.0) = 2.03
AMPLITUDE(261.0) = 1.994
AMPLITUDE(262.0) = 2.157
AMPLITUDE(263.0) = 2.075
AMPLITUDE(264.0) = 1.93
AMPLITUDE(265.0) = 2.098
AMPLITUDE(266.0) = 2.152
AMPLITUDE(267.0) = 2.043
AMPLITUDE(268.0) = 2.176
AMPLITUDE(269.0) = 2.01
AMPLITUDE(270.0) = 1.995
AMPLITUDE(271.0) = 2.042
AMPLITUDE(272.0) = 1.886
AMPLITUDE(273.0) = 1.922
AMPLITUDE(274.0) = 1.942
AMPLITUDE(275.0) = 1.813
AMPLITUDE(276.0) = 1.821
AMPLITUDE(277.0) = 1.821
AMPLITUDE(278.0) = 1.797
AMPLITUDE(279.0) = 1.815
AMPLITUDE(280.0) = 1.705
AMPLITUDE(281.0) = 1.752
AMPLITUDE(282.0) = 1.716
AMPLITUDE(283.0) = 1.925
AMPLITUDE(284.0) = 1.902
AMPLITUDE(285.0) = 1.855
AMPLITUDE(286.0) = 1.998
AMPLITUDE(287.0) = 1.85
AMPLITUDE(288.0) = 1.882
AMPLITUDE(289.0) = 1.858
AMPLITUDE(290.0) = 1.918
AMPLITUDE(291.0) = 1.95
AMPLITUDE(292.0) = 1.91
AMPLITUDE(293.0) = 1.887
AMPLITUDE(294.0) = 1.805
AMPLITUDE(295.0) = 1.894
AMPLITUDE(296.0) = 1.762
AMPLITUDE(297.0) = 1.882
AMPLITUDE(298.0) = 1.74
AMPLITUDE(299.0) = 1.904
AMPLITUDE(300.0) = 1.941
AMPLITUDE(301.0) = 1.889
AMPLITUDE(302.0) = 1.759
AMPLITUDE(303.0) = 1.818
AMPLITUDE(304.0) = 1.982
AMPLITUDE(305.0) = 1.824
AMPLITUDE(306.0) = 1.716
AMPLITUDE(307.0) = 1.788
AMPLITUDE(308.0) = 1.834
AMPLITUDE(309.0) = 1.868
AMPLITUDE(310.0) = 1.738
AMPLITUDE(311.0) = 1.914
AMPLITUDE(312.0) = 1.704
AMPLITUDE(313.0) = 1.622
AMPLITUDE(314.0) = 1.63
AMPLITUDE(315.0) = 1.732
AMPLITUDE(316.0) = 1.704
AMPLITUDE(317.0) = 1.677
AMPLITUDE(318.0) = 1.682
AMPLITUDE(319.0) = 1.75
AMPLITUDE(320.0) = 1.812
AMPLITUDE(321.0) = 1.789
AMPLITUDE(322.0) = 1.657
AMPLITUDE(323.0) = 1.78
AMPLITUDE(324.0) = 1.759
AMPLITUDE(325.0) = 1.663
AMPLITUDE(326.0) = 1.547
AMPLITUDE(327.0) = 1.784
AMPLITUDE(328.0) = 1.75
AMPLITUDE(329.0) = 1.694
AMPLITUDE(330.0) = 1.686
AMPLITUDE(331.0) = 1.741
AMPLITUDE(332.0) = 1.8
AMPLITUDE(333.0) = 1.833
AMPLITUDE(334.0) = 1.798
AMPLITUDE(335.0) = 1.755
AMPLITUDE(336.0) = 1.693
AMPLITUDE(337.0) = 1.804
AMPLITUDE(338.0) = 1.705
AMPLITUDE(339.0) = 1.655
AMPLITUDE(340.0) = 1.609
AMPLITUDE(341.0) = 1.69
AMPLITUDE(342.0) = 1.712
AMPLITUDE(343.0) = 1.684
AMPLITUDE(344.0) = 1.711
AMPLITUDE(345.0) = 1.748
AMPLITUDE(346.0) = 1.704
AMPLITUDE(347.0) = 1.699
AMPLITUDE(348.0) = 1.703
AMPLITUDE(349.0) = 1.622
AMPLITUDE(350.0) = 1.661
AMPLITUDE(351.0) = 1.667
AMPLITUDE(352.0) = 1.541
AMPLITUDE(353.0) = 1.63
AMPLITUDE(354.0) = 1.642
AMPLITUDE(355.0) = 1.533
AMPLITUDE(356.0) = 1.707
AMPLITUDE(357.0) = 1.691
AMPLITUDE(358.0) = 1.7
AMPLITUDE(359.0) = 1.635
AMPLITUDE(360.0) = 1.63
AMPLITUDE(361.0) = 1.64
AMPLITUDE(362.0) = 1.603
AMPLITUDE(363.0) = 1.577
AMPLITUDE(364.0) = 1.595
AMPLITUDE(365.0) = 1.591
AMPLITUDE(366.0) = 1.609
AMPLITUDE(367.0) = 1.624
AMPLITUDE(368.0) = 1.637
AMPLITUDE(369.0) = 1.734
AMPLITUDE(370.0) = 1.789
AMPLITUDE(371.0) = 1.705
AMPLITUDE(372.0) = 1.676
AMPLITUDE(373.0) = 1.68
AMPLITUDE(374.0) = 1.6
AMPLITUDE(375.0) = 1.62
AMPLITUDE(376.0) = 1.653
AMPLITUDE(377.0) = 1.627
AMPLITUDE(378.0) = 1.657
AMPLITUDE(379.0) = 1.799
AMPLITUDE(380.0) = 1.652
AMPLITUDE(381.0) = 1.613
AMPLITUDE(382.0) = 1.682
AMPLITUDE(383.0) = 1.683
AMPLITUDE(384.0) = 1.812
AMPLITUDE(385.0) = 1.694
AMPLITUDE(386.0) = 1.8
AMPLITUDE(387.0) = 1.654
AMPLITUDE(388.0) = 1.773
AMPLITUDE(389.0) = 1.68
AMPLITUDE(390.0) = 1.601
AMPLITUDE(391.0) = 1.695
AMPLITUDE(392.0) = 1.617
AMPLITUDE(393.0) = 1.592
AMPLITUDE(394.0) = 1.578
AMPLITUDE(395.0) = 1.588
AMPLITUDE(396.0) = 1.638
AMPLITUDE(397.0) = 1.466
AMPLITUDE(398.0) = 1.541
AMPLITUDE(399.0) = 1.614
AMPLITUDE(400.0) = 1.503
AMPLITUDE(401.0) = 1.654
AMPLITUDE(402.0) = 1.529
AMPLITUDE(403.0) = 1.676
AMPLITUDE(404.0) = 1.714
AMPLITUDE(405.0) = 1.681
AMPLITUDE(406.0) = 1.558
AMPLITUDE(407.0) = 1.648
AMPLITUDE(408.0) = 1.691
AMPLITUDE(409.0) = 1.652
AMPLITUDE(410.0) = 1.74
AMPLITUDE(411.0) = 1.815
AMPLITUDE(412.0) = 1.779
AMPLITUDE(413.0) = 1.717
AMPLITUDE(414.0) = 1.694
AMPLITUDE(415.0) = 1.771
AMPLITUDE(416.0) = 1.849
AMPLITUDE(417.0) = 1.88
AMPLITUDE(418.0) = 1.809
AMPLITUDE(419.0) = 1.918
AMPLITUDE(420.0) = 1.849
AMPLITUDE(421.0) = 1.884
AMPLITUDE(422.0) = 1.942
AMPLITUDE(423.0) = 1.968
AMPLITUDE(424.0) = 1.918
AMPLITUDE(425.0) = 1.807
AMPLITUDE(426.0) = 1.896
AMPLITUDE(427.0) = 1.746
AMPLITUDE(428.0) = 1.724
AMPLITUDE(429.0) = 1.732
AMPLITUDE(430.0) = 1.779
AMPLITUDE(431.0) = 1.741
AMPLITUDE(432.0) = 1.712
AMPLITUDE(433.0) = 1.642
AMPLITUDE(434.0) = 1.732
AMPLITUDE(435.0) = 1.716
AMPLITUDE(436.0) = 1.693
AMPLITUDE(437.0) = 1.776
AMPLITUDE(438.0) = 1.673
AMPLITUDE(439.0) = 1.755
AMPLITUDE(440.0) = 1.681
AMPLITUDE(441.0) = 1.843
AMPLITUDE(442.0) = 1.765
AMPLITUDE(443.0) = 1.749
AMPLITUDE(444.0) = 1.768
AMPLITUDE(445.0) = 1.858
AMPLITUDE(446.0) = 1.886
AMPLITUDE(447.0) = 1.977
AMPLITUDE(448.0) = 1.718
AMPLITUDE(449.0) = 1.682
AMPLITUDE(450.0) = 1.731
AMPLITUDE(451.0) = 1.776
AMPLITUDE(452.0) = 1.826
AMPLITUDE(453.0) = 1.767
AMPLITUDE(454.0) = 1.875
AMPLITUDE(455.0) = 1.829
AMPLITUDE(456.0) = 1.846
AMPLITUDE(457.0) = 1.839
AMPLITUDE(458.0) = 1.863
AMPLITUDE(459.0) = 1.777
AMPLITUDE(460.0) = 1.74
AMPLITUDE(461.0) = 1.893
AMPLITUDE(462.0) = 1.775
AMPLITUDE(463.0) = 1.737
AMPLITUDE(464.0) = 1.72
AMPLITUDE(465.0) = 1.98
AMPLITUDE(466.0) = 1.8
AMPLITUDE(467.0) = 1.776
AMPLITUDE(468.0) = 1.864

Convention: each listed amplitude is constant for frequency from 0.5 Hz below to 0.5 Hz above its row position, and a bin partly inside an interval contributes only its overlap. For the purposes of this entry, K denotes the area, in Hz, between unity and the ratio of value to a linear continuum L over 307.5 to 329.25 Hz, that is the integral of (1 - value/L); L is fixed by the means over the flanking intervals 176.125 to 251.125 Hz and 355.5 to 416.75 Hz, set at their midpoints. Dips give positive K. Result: -2.6 Hz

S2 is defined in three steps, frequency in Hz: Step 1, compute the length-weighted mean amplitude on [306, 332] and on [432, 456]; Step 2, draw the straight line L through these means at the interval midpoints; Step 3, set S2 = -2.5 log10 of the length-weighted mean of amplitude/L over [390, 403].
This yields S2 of 0.11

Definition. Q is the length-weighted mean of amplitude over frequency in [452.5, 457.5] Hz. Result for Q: 1.83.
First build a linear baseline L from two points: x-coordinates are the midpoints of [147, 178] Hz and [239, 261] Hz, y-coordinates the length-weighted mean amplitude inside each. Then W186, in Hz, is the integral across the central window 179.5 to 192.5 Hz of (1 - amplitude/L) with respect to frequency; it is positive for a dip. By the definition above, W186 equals 5.3 Hz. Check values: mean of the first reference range 1.62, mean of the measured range 1.01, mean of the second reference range 1.93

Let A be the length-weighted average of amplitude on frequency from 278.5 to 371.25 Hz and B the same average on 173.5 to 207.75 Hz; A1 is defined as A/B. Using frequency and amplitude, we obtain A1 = 1.7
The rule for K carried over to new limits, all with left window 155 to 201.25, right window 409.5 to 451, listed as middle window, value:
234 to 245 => -3.35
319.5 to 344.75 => -2.20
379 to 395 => 0.22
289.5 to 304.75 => -3.56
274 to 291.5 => -4.27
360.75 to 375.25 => 0.13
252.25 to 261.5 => -3.77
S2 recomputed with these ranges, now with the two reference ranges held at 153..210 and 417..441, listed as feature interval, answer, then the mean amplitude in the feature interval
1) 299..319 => -0.17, 1.78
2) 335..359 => -0.04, 1.68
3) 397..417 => 0.04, 1.67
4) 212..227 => -0.16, 1.54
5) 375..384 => 0.00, 1.68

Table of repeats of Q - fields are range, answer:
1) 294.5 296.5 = 1.83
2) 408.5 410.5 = 1.7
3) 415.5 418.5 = 1.85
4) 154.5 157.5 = 1.77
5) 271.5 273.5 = 1.9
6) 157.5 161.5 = 1.71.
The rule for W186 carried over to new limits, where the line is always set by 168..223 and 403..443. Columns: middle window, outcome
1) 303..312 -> -2.2 Hz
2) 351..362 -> -0.3 Hz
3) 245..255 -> -4.8 Hz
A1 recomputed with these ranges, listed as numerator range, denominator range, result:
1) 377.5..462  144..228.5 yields 1.29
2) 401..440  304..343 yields 1.01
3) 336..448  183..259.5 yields 1.17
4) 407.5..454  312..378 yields 1.06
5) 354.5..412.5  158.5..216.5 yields 1.37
